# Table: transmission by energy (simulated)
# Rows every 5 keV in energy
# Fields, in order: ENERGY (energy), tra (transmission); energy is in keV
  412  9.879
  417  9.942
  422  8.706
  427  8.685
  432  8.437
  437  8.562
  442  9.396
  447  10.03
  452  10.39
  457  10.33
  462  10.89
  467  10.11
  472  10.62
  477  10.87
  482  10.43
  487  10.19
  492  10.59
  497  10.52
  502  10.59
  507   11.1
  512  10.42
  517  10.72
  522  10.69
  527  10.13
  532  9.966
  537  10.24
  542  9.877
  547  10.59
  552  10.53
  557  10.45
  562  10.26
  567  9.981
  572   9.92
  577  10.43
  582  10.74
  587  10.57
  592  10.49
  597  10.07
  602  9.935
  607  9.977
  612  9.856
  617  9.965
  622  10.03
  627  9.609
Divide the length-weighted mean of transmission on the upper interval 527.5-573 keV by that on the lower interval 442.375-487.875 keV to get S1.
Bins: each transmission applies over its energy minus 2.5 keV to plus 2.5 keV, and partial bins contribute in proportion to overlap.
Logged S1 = 1.0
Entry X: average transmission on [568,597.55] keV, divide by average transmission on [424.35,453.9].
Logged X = 1.12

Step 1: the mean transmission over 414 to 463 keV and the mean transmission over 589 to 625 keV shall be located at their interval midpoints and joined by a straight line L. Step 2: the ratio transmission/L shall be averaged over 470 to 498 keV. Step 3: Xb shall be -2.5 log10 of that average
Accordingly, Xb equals -0.096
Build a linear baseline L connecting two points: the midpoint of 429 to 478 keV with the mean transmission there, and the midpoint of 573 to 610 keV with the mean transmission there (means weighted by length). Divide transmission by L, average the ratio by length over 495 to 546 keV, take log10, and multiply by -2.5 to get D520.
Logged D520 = -0.03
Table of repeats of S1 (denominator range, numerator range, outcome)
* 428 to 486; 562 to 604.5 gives 1.03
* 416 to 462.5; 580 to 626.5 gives 1.07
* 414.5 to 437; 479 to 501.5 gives 1.17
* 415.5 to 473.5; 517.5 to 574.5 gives 1.06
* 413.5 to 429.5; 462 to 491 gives 1.15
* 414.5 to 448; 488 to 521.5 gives 1.17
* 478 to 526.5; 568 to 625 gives 0.96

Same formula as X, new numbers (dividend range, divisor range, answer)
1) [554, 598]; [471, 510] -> 0.97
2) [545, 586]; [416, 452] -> 1.13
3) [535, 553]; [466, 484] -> 0.98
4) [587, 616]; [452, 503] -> 0.96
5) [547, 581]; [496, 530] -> 0.97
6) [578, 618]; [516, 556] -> 0.99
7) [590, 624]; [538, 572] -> 0.98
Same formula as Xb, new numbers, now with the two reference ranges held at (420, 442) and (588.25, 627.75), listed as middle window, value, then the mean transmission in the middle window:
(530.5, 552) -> -0.077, 10.2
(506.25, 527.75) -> -0.139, 10.6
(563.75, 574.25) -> -0.027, 9.97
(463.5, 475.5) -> -0.165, 10.5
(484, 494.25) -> -0.141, 10.4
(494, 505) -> -0.151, 10.6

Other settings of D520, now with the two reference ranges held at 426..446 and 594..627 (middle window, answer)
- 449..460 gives -0.16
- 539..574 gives -0.07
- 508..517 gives -0.14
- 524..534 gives -0.07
